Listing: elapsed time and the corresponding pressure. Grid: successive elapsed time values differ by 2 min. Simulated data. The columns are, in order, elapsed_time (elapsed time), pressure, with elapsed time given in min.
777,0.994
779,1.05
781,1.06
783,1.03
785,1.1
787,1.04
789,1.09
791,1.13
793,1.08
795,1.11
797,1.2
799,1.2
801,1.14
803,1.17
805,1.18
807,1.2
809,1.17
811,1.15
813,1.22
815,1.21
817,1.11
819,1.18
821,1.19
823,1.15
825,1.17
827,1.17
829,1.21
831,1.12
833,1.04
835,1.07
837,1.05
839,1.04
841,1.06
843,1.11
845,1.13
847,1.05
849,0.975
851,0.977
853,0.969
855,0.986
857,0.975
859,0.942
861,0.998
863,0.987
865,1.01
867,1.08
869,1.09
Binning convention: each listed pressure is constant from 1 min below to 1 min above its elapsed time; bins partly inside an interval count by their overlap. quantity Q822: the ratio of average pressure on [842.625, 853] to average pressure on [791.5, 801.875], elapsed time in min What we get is 0.91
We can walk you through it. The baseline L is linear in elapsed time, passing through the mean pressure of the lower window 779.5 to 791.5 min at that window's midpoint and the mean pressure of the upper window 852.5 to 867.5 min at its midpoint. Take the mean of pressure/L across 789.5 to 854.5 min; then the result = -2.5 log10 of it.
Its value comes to -0.09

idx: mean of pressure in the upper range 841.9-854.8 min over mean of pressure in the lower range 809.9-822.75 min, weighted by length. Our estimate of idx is 0.88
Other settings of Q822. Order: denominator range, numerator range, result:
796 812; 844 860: 0.85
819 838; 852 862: 0.86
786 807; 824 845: 0.97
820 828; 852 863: 0.83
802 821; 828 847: 0.93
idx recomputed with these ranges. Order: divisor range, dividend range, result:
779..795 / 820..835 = 1.06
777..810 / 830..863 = 0.92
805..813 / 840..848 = 0.92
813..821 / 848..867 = 0.84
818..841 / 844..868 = 0.90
